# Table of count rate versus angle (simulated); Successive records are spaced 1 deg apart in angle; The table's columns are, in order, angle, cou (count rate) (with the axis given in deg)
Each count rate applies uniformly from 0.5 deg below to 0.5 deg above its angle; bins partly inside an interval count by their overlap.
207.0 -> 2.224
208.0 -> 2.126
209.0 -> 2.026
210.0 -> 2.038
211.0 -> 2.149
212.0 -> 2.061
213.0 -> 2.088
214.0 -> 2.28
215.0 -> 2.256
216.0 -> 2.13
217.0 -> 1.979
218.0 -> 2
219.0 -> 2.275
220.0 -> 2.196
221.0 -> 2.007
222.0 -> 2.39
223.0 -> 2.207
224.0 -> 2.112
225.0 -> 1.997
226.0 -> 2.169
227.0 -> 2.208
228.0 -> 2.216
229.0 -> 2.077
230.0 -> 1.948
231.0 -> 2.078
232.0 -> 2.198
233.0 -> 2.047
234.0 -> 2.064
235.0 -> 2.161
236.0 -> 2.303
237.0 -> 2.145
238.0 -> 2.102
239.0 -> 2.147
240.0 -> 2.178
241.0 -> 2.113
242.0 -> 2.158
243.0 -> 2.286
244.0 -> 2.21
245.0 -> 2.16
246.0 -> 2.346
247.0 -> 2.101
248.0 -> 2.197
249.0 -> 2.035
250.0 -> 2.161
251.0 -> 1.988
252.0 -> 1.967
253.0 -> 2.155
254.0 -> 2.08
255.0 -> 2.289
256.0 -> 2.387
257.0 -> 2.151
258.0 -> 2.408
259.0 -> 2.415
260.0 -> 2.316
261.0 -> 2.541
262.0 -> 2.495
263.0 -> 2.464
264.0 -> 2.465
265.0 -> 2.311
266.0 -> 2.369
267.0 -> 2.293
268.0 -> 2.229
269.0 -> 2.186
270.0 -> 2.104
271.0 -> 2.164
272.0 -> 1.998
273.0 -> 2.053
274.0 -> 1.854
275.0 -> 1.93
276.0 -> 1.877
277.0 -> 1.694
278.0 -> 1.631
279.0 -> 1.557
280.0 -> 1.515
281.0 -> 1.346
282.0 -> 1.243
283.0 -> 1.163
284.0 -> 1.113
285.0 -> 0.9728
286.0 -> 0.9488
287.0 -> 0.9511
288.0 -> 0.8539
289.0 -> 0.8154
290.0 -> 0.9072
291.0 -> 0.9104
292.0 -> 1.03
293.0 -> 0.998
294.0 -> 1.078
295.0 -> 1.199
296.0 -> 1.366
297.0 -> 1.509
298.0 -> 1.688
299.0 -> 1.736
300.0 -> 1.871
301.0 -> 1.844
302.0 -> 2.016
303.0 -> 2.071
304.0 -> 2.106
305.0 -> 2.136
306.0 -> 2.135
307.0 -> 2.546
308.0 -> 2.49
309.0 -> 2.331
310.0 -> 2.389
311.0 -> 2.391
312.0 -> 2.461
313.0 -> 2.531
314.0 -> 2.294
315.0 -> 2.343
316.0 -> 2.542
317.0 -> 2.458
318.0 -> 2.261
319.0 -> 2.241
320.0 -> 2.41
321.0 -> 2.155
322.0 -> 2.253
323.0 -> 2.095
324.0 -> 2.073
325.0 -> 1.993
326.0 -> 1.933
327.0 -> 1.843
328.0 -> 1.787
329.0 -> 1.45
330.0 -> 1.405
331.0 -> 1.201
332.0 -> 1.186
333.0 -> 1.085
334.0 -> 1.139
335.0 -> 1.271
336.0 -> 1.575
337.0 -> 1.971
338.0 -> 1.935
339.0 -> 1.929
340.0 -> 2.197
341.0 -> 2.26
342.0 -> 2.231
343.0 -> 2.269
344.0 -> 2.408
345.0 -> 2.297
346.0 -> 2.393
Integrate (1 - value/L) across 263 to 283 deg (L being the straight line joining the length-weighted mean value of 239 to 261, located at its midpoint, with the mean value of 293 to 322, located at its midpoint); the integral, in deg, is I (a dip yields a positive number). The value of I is 2.1 deg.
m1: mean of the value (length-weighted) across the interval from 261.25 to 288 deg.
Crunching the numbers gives 1.79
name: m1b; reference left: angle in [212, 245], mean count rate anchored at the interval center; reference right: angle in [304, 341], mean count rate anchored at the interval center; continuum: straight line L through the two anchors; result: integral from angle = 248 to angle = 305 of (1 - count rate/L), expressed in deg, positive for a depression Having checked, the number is 8.1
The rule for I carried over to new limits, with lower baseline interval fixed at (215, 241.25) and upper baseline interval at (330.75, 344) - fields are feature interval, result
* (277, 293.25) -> 6.7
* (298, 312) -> -2.2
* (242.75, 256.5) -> -0.7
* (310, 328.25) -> -4.3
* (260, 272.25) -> -1.9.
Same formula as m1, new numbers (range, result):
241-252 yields 2.15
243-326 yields 1.95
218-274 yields 2.19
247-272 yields 2.25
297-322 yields 2.21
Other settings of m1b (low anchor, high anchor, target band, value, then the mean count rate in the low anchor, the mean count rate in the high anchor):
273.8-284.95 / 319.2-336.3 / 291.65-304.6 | 0.0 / 1.51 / 1.71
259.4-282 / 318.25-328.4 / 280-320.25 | 6.5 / 2.05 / 2.09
